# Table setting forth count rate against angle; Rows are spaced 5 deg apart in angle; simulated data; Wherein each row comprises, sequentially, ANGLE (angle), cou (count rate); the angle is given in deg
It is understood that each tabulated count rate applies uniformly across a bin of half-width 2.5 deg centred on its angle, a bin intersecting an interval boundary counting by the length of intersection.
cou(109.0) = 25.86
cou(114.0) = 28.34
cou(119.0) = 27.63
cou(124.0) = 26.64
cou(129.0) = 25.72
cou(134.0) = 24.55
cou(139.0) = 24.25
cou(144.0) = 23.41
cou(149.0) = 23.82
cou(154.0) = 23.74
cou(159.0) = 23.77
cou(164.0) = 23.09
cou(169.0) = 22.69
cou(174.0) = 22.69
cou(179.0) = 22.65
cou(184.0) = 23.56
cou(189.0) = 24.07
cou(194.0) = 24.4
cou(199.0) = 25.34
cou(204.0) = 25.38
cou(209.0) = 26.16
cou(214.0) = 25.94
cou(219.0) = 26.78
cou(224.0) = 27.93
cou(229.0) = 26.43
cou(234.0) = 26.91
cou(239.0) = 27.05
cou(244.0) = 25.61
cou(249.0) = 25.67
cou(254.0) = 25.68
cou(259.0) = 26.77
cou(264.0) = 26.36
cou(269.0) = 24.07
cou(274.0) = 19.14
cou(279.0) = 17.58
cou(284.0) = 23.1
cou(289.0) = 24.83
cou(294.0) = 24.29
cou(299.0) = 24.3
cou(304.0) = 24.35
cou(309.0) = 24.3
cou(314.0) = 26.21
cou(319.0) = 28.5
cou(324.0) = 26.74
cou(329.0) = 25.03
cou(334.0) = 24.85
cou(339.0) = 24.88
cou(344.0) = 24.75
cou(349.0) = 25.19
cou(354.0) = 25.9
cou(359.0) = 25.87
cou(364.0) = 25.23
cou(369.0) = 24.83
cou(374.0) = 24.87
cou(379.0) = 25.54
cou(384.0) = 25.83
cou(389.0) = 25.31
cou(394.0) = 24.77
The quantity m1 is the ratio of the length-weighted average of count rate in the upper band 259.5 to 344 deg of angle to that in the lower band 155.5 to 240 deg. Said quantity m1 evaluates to 0.98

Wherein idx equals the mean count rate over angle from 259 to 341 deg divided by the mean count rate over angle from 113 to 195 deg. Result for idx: 1.00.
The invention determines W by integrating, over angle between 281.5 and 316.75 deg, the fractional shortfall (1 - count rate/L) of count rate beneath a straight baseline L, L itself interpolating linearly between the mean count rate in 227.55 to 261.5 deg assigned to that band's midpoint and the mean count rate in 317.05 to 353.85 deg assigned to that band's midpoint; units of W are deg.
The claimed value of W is 1.9 deg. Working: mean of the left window 26.3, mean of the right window 25.7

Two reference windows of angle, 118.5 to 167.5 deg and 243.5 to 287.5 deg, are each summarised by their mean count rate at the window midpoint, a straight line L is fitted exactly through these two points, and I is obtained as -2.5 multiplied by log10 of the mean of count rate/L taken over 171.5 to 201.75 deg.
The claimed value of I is 0.02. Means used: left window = 24.5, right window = 23.7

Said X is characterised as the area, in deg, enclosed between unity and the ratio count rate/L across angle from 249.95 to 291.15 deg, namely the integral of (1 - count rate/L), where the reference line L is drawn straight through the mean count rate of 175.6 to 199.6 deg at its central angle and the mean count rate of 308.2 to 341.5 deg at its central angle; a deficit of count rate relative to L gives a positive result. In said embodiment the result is 2.5 deg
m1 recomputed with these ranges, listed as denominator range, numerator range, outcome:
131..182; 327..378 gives 1.07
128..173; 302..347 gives 1.07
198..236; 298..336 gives 0.97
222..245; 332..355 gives 0.93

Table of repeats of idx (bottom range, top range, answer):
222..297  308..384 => 1.03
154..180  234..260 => 1.14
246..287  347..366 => 1.08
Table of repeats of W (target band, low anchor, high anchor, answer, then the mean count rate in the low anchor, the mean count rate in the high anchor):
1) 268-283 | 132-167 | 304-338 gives 3.0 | 23.8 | 25.8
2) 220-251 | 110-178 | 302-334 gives -1.7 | 24.6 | 25.8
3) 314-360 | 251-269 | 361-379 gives -0.8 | 25.9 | 25.1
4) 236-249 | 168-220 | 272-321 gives -1.1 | 24.5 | 23.7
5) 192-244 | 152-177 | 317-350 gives -4.9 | 23.2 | 25.7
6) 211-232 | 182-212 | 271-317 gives -2.0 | 24.9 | 23.2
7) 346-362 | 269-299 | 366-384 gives -0.7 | 22.2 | 25.2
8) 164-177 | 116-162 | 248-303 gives 1.0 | 24.9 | 23.8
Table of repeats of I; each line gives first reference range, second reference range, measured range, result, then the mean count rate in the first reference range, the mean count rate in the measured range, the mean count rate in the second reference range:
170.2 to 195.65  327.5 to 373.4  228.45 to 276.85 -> -0.050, 23.4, 25.3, 25.2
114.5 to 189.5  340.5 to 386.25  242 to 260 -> -0.048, 24.3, 25.9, 25.3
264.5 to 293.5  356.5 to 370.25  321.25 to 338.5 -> -0.061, 22.2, 25.5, 25.4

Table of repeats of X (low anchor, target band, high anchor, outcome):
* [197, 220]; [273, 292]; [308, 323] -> 3.58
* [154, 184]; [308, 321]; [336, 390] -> -0.92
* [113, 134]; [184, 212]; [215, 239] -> 2.01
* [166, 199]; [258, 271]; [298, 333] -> -0.45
